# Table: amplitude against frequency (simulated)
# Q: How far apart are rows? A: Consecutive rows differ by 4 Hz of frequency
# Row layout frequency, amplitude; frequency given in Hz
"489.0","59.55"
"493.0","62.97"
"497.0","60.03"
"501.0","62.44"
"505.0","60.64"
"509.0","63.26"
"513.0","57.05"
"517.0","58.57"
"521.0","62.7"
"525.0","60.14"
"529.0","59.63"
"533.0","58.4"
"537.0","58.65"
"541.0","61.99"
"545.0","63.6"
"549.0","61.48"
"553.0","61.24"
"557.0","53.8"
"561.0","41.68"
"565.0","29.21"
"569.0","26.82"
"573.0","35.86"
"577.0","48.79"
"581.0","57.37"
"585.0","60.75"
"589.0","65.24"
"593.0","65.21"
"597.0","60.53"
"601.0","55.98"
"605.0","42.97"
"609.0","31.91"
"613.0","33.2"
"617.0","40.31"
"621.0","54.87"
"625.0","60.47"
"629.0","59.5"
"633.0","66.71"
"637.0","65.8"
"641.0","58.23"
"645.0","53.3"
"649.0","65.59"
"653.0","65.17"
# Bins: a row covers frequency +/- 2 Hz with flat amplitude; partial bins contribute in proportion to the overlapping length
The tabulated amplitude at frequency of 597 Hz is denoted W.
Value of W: 60.53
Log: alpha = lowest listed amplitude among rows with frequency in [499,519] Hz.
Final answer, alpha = 57.05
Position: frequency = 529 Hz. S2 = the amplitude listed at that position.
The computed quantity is 59.63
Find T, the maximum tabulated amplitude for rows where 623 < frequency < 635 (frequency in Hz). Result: 66.71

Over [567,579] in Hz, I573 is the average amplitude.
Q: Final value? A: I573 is 37.2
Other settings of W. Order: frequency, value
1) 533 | 58.4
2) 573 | 35.86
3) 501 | 62.44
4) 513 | 57.05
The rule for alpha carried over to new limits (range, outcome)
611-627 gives 33.2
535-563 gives 41.68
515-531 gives 58.57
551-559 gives 53.8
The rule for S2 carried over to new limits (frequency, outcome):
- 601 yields 55.98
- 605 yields 42.97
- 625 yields 60.47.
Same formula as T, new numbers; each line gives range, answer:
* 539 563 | 63.6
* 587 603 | 65.24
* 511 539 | 62.7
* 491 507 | 62.97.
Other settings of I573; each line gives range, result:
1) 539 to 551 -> 62.4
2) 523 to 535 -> 59.4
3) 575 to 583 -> 53.1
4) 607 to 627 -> 44.2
